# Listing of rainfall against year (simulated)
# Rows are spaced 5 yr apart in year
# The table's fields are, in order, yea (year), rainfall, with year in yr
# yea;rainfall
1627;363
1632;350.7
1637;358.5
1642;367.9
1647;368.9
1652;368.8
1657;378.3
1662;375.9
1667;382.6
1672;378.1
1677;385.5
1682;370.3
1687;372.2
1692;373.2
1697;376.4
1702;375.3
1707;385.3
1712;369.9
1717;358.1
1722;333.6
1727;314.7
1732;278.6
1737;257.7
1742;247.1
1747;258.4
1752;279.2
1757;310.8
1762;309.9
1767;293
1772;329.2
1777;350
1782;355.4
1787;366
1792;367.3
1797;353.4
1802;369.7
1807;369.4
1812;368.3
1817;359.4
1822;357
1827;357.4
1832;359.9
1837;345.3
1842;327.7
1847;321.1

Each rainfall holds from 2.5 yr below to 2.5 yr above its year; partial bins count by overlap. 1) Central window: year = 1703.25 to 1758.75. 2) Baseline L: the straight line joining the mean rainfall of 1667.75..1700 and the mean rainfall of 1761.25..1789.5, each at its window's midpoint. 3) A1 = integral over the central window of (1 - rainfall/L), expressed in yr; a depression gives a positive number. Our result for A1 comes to 7.2 yr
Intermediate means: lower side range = 376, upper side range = 335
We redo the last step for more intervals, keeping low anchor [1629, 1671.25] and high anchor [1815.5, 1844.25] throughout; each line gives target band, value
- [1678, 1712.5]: -1.0 yr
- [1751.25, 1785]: 3.4 yr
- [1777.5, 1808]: -0.7 yr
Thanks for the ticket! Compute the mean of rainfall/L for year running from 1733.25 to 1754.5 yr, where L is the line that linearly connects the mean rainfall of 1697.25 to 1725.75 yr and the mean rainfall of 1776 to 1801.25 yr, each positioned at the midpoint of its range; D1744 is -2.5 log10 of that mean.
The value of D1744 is 0.35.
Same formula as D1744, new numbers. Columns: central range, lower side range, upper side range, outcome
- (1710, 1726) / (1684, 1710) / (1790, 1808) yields 0.072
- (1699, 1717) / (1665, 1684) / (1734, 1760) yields -0.139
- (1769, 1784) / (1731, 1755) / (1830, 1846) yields -0.175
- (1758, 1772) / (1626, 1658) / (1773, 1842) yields 0.171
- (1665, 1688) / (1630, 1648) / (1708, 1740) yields -0.104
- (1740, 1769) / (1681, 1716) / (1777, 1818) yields 0.282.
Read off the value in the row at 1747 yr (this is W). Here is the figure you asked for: 258.4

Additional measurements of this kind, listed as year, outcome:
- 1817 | 359.4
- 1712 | 369.9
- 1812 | 368.3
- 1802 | 369.7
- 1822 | 357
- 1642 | 367.9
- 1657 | 378.3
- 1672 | 378.1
